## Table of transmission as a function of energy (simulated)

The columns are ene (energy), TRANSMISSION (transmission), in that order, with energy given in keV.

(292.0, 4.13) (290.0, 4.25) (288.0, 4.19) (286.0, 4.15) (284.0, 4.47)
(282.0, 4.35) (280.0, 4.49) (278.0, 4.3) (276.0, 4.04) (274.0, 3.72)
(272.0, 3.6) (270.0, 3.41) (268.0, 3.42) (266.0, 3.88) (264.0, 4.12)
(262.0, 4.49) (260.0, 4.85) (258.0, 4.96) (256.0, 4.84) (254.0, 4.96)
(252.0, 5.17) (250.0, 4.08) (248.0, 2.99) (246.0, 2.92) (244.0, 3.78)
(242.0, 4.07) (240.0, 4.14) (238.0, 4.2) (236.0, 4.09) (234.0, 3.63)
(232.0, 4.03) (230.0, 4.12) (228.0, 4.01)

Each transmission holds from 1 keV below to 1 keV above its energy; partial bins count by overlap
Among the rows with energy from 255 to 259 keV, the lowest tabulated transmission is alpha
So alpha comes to 4.84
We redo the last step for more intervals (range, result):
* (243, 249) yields 2.92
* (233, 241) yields 3.63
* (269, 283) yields 3.41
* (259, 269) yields 3.42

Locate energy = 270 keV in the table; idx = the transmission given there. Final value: 3.41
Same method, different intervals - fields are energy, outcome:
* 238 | 4.2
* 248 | 2.99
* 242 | 4.07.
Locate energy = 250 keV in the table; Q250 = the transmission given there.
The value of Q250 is 4.08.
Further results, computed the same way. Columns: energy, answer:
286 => 4.15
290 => 4.25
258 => 4.96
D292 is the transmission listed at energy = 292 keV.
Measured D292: 4.13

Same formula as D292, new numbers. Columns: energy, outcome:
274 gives 3.72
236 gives 4.09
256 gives 4.84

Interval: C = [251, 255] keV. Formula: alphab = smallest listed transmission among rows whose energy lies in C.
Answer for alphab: 4.96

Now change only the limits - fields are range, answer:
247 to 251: 2.99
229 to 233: 4.03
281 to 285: 4.35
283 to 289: 4.15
